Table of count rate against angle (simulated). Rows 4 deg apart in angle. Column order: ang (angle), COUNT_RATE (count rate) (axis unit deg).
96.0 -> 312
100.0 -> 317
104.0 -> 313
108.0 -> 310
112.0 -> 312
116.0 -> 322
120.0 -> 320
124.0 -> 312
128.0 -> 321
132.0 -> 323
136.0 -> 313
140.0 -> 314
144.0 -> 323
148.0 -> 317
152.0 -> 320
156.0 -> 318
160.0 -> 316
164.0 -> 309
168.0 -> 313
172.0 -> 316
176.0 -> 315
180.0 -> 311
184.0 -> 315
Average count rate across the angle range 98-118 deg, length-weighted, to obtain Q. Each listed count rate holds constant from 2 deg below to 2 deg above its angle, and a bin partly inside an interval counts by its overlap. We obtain 315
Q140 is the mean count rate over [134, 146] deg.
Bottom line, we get 317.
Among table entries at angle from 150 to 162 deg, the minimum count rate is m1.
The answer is 316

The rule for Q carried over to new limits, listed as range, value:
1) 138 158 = 318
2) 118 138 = 318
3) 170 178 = 316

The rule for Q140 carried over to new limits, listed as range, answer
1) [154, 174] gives 314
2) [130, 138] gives 318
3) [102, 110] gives 312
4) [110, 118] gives 317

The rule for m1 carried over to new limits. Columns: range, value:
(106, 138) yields 310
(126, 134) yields 321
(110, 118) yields 312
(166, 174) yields 313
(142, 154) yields 317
